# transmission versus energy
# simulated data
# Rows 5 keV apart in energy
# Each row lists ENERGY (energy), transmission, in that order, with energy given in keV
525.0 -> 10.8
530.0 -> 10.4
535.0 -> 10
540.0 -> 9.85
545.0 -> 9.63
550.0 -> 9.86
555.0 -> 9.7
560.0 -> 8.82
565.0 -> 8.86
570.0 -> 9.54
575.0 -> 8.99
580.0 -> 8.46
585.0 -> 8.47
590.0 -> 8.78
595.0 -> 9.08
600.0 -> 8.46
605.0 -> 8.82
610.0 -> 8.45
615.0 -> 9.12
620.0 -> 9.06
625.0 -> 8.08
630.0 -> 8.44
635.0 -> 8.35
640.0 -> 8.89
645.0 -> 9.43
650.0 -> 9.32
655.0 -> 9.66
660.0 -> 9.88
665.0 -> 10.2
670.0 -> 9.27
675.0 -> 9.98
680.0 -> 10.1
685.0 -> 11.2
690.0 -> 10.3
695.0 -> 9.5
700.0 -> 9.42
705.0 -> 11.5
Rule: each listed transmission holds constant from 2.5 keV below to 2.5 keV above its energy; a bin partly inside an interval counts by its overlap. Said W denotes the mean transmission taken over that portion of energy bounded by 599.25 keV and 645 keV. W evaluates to 8.68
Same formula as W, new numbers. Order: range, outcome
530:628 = 9.09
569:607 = 8.8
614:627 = 8.74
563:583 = 8.95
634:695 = 9.74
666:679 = 9.75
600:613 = 8.62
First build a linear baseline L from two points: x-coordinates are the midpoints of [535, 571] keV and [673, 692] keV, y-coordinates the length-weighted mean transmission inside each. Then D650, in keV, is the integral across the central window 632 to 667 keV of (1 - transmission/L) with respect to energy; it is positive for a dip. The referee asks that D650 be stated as 2.8 keV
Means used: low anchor 9.5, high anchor 10.4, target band 9.36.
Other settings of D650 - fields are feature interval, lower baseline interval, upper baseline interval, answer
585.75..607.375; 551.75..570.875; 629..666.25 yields 1.1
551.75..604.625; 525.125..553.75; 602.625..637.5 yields 2.3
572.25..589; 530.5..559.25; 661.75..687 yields 2.1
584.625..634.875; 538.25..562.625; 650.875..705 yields 5.6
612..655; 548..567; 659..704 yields 3.9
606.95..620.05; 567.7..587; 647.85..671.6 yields 0.6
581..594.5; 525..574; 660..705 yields 1.5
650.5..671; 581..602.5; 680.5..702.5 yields -0.2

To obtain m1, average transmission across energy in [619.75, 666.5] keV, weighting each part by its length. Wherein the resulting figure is 9.11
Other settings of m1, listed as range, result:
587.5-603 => 8.77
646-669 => 9.71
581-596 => 8.71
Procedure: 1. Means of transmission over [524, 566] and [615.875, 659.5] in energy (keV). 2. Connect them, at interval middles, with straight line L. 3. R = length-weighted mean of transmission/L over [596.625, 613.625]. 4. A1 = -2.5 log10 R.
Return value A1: 0.073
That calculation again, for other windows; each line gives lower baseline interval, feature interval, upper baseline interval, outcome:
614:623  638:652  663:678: 0.024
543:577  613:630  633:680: 0.089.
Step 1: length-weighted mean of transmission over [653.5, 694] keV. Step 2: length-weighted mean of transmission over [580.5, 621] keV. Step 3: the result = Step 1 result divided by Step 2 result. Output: 1.15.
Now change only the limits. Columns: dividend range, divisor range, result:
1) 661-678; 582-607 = 1.13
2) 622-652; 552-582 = 0.96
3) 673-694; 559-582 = 1.16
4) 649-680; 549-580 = 1.06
